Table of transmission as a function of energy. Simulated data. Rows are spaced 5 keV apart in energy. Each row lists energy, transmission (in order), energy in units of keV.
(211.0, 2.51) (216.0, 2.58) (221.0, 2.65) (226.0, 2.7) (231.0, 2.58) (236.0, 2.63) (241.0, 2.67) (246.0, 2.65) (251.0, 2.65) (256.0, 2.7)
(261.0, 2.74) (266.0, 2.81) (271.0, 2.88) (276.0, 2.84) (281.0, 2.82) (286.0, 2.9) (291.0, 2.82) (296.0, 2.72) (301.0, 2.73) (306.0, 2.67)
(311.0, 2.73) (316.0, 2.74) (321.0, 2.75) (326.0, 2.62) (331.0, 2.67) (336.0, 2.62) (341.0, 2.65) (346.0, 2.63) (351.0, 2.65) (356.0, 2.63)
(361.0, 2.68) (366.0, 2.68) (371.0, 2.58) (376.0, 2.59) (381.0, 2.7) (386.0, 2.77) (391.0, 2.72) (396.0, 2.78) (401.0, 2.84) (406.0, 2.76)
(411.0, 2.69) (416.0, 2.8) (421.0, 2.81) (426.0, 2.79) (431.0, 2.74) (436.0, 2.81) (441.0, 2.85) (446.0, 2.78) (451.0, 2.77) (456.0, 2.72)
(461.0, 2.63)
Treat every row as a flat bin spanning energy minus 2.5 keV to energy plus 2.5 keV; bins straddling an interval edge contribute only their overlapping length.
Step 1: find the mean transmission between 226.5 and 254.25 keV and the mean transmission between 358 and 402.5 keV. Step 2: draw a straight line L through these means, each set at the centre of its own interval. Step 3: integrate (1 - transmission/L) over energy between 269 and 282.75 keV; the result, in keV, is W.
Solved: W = -1.0 keV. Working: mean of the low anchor 2.64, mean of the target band 2.85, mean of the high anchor 2.7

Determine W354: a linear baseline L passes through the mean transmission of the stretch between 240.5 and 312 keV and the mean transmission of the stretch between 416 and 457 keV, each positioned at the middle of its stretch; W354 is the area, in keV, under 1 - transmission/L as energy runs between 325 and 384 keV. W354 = 2.7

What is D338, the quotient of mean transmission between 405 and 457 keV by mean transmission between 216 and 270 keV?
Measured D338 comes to 1.04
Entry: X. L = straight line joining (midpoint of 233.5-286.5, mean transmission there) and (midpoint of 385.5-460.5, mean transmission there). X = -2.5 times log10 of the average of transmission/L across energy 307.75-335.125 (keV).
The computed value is 0.02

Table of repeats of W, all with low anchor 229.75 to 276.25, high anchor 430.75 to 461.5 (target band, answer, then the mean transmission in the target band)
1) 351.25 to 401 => 1.1 keV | 2.69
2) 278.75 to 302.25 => -0.7 keV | 2.8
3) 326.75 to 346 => 0.7 keV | 2.64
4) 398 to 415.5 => -0.1 keV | 2.77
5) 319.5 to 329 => 0.2 keV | 2.68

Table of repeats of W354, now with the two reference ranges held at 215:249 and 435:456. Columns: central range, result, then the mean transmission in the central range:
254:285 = -1.61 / 2.8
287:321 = -0.66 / 2.74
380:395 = 0.07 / 2.74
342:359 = 0.53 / 2.64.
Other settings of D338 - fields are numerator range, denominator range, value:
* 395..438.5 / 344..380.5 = 1.05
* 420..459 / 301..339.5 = 1.03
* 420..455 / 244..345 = 1.02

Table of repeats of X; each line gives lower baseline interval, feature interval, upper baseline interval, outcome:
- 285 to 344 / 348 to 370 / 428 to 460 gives 0.03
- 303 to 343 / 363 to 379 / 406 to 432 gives 0.04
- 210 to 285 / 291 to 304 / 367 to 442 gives -0.01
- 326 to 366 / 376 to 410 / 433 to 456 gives -0.01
